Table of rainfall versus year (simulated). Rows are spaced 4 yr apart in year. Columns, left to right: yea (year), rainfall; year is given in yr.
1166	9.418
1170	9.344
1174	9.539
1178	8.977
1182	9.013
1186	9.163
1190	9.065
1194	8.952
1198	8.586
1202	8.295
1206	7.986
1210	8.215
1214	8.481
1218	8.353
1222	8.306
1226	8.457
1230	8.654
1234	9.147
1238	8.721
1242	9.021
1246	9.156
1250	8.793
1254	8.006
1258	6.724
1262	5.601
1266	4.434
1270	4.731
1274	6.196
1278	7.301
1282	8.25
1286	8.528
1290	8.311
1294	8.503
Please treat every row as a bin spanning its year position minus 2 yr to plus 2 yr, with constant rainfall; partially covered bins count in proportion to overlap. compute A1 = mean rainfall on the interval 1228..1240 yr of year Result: 8.84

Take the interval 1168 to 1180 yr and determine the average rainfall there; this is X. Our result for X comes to 9.29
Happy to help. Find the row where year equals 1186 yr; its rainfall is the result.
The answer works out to 9.163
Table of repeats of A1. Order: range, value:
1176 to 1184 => 9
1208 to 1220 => 8.35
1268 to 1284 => 6.62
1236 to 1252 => 8.92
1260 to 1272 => 4.92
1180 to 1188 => 9.09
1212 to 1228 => 8.4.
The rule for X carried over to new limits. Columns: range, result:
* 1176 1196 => 9.03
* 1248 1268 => 6.71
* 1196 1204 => 8.44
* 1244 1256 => 8.65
